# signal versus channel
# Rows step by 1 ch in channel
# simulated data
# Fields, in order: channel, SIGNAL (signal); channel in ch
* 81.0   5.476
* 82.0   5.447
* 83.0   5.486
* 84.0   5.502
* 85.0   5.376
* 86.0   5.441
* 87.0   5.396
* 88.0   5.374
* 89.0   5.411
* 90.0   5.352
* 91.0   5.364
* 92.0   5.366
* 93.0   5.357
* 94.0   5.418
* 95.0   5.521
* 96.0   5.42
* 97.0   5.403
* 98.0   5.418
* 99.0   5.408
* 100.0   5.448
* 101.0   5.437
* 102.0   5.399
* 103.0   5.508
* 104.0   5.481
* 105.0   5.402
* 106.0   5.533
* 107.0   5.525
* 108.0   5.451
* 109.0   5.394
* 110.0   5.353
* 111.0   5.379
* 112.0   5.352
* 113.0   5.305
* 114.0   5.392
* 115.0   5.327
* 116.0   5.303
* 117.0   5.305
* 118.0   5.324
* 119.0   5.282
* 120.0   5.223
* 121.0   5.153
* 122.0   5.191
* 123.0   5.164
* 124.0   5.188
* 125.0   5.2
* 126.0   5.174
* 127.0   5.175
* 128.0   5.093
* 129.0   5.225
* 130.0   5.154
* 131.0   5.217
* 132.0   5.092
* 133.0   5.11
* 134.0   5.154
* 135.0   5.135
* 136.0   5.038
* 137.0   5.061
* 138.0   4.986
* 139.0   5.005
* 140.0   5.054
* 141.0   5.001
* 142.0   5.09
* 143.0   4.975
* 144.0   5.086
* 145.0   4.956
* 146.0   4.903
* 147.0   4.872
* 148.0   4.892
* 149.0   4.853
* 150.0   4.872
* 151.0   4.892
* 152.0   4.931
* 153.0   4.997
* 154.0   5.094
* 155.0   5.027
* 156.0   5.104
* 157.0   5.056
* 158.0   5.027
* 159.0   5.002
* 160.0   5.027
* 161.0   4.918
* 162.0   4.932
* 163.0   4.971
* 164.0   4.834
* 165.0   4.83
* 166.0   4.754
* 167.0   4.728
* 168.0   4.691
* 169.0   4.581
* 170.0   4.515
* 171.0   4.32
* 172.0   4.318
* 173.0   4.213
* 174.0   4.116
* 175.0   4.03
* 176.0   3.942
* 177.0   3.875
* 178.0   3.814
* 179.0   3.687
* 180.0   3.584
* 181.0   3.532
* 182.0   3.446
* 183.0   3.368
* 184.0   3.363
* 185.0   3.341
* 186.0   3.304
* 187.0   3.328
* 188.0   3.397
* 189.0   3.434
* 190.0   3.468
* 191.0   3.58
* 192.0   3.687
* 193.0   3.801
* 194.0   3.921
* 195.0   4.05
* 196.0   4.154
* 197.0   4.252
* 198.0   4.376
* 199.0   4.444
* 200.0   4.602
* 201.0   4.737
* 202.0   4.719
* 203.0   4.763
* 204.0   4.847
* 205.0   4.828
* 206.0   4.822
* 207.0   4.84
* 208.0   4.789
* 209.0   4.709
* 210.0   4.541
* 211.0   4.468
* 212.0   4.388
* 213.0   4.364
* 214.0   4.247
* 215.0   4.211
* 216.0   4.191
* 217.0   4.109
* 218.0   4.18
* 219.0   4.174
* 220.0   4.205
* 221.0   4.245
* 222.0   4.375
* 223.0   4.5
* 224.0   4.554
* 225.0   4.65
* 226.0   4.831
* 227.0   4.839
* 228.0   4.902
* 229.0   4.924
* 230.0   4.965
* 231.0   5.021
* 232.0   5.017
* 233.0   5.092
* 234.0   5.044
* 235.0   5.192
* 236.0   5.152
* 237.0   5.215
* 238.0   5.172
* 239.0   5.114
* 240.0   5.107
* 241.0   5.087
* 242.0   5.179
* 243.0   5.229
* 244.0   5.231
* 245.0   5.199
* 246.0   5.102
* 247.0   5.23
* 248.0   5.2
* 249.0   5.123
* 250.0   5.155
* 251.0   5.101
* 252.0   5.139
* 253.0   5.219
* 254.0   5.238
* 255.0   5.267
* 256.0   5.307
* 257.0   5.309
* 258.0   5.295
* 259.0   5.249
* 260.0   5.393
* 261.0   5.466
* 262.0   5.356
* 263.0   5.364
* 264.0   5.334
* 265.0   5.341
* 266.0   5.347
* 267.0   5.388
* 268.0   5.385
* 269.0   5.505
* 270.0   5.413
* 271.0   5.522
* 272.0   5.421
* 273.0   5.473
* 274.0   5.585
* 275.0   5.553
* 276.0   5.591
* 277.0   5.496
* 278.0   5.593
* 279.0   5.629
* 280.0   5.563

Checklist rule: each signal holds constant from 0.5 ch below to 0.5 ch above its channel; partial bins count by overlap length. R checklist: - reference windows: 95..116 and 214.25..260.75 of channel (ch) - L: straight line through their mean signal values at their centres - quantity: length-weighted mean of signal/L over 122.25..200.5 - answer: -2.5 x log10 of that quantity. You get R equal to 0.15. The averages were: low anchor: 5.42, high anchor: 4.94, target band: 4.55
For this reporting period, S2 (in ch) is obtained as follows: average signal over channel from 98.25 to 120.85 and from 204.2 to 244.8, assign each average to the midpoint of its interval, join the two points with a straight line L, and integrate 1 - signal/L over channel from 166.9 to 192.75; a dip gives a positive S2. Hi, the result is 6.1 ch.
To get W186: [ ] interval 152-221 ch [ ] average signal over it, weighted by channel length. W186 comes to 4.31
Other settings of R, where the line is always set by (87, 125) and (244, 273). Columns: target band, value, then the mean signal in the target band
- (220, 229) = 0.16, 4.61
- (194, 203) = 0.21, 4.41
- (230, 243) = 0.04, 5.11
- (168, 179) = 0.27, 4.17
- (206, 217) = 0.19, 4.47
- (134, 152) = 0.08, 4.98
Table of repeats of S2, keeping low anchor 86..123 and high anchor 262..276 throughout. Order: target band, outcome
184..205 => 5.42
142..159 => 1.32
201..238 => 5.10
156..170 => 1.37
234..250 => 0.77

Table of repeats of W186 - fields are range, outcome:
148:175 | 4.78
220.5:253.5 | 5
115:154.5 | 5.09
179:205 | 3.91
